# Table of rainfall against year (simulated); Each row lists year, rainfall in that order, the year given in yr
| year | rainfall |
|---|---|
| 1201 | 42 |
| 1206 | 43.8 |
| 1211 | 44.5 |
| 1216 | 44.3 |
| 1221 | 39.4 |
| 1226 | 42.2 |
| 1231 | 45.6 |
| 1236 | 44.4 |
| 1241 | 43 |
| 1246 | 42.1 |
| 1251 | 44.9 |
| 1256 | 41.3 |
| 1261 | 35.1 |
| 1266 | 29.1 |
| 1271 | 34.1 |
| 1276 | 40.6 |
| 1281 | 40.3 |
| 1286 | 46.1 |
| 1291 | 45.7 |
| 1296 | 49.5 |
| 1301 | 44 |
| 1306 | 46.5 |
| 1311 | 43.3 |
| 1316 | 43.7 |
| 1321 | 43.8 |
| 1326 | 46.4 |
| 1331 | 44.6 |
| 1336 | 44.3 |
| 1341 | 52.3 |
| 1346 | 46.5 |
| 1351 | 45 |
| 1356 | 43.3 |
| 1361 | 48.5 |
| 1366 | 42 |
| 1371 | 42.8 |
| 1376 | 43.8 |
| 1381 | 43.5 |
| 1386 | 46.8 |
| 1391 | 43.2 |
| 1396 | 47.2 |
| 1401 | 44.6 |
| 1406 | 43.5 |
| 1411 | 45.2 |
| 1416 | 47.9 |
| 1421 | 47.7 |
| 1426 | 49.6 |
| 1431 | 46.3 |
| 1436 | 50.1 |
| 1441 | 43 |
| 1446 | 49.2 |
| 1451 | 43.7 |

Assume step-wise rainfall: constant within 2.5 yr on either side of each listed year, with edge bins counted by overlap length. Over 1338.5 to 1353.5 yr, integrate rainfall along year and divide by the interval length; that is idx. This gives 47.9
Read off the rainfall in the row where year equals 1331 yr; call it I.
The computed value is 44.6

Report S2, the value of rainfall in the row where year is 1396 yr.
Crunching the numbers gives 47.2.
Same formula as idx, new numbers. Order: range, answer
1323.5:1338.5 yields 45.1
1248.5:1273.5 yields 36.9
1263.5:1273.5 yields 31.6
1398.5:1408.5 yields 44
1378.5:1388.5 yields 45.1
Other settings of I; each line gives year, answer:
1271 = 34.1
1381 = 43.5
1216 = 44.3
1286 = 46.1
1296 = 49.5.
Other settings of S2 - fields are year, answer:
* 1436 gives 50.1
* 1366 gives 42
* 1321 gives 43.8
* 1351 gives 45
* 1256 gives 41.3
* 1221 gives 39.4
